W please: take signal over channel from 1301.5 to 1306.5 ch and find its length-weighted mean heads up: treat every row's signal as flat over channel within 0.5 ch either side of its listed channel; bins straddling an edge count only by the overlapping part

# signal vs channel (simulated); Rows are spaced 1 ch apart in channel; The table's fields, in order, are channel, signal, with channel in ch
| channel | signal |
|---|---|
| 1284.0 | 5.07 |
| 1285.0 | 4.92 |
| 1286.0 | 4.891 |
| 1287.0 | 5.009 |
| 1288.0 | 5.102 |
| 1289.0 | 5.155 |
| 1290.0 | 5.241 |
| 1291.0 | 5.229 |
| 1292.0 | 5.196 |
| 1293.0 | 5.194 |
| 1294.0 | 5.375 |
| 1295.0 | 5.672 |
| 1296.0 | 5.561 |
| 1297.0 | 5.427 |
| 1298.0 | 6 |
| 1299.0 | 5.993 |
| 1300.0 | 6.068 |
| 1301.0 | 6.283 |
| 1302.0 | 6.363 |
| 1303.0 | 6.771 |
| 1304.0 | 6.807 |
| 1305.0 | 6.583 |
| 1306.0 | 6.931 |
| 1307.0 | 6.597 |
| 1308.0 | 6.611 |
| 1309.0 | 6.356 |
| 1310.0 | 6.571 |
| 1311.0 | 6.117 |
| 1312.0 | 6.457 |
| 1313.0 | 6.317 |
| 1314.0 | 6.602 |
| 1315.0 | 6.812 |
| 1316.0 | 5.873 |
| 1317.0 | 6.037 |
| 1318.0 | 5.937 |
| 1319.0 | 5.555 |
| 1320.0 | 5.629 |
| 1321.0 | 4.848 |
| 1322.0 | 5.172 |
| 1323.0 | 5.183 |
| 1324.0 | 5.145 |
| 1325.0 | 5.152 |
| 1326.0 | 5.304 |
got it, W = 6.69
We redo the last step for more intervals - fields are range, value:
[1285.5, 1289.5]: 5.04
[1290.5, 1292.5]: 5.21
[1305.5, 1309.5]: 6.62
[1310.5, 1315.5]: 6.46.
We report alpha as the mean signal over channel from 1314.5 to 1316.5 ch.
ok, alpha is 6.34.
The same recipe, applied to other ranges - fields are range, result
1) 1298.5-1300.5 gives 6.03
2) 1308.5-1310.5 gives 6.46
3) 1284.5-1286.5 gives 4.91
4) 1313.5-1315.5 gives 6.71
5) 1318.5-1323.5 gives 5.28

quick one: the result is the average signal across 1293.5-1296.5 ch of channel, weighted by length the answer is 5.54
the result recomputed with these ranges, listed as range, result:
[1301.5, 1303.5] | 6.57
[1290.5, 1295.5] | 5.33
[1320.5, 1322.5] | 5.01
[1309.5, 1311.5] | 6.34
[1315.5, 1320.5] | 5.81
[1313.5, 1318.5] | 6.25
